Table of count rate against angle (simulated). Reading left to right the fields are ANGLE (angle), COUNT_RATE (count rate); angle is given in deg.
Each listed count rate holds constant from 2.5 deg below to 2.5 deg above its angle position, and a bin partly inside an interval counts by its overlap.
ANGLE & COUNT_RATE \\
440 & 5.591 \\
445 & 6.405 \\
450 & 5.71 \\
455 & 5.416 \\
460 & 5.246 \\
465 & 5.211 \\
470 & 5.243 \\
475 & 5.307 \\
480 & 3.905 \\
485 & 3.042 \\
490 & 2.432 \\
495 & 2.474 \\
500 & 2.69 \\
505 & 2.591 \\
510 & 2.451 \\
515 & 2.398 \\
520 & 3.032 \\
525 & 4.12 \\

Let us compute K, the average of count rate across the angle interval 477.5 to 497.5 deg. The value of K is 2.96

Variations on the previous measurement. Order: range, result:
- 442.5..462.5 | 5.69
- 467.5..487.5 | 4.37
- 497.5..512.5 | 2.58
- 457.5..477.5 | 5.25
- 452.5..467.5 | 5.29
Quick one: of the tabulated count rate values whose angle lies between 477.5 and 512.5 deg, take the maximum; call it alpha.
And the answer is 3.905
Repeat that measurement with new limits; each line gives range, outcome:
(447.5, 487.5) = 5.71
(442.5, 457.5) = 6.405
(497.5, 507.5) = 2.69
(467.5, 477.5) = 5.307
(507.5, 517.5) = 2.451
